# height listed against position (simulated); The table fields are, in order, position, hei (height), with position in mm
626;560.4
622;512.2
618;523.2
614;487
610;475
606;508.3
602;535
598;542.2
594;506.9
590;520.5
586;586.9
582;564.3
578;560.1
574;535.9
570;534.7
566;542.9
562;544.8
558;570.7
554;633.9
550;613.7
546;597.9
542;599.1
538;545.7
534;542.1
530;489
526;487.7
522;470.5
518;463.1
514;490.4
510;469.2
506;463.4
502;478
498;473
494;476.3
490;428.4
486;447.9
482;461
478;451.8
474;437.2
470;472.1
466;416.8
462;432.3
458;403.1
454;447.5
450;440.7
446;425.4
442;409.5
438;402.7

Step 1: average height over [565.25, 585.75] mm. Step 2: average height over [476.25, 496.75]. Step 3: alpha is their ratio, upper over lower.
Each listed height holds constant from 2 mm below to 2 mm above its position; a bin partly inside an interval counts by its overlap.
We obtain 1.21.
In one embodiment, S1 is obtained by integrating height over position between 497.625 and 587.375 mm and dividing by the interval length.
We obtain 534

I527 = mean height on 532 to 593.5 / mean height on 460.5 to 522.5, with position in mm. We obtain 1.2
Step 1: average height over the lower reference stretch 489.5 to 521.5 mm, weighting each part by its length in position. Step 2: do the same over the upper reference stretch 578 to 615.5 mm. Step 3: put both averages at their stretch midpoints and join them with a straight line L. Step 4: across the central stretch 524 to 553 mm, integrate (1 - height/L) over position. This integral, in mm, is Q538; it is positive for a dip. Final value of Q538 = -3.9 mm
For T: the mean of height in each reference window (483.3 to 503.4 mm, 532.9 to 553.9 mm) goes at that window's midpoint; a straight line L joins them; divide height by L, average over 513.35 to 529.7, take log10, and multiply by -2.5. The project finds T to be 0.114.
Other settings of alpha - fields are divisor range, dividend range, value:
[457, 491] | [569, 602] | 1.23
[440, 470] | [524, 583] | 1.30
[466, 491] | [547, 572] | 1.28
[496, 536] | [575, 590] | 1.16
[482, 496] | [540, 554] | 1.34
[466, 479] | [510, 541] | 1.12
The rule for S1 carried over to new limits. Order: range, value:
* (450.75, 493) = 441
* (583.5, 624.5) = 521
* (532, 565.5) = 579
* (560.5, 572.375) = 540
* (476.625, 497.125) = 454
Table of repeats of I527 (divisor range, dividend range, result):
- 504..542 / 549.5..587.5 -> 1.14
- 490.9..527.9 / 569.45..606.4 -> 1.14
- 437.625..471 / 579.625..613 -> 1.24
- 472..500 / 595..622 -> 1.13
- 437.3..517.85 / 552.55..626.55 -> 1.20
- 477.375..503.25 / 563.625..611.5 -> 1.16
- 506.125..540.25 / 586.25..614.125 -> 1.05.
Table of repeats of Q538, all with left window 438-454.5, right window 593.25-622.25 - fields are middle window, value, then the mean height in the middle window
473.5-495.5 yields -0.2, 451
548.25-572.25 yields -4.3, 573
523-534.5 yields -0.7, 498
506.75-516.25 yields -0.3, 477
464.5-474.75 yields -0.1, 444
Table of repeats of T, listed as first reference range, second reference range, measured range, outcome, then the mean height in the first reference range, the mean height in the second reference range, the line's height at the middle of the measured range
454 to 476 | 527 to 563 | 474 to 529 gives 0.07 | 434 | 569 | 496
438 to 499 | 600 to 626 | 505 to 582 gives -0.13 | 440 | 511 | 477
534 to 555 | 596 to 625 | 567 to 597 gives 0.01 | 591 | 514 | 547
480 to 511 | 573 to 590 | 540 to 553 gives -0.17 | 462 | 558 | 519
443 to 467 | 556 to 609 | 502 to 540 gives -0.01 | 427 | 541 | 486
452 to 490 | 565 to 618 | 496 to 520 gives -0.01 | 440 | 530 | 468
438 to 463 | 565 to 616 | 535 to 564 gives -0.17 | 424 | 531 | 499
